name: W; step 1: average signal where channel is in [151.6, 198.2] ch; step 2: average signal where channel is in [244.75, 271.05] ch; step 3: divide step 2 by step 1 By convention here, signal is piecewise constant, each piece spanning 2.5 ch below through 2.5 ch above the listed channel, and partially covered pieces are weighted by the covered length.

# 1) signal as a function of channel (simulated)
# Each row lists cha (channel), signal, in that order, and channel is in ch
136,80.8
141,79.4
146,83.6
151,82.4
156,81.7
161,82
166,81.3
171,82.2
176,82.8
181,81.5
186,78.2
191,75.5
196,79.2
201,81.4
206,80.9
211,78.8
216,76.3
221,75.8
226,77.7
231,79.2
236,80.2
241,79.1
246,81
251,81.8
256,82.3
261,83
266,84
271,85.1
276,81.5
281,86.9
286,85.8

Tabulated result 1.0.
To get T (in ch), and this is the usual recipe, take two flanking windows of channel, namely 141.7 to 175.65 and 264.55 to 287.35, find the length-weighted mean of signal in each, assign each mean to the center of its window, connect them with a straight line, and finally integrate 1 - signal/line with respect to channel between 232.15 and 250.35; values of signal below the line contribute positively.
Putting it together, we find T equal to 0.8 ch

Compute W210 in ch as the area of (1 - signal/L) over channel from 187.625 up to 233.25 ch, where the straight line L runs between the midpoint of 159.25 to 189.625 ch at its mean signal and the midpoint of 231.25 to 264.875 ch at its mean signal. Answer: 1.6 ch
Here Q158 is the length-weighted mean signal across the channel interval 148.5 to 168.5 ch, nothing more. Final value 81.8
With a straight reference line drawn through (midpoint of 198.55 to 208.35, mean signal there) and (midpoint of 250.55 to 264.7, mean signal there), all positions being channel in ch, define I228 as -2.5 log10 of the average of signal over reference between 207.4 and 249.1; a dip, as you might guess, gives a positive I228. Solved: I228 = 0.04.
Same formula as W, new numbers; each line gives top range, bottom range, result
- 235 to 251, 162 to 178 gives 0.98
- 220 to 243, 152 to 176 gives 0.96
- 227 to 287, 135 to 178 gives 1.01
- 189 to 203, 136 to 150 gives 0.97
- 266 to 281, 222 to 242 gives 1.07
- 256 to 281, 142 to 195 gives 1.03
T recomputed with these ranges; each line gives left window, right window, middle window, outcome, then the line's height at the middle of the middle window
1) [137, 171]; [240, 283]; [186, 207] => 0.8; 82.2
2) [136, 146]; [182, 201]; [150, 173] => -0.6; 79.8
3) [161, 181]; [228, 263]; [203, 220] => 0.6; 81.4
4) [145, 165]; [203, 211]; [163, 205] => 0.4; 81.1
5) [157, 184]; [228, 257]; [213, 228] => 0.8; 80.9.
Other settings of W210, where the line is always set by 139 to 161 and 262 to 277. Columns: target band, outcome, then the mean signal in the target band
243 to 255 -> 0.3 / 81.4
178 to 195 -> 0.8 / 78.6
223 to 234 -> 0.6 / 78.4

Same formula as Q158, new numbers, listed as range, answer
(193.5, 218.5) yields 79.3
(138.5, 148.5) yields 81.5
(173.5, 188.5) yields 80.8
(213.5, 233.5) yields 77.2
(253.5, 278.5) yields 83.2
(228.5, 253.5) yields 80.3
